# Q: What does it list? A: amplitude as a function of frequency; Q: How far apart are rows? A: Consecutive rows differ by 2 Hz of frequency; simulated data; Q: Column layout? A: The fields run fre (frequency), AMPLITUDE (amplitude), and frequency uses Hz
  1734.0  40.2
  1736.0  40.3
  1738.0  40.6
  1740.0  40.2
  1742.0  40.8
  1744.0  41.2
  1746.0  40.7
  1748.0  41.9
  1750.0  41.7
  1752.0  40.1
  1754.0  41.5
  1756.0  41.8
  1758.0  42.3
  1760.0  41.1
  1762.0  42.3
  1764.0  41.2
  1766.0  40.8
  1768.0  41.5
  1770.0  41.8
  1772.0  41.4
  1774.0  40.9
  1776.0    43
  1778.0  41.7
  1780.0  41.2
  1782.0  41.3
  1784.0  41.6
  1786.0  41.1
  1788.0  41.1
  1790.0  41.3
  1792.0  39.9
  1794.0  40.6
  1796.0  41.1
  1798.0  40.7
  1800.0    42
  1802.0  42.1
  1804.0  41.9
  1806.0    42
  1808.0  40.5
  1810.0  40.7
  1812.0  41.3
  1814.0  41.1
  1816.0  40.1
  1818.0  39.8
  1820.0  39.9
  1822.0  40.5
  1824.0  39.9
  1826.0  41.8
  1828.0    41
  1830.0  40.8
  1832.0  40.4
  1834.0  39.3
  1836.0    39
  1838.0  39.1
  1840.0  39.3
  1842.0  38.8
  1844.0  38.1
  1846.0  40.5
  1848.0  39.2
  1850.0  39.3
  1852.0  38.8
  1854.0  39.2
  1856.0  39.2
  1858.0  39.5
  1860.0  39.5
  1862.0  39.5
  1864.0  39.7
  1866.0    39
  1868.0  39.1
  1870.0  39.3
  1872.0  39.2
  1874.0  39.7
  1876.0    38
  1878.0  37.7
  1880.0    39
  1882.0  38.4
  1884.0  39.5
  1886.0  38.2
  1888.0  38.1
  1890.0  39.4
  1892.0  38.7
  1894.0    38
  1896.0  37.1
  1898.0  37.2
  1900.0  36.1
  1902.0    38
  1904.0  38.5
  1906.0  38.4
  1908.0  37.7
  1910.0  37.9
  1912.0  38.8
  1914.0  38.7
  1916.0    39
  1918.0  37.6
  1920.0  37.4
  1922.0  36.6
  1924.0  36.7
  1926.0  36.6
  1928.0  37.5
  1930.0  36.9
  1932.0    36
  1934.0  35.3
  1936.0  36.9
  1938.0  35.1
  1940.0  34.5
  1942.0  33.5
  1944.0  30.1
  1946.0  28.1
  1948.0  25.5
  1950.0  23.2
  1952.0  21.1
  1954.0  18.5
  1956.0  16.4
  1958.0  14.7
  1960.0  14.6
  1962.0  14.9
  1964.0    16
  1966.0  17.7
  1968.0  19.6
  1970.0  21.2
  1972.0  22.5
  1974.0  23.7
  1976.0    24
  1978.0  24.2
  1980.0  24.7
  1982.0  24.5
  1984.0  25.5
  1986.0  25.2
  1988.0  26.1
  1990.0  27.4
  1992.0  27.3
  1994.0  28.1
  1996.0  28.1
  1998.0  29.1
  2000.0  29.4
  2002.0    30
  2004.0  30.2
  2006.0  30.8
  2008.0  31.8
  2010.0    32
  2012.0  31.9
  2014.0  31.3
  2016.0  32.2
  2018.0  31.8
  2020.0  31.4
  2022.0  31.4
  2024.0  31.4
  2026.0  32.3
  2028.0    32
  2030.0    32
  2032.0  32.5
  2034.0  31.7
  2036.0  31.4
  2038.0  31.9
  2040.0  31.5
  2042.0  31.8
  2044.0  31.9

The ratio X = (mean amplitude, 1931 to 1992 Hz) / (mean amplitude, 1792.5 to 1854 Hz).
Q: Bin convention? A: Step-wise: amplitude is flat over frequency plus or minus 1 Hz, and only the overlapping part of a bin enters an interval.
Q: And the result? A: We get 0.61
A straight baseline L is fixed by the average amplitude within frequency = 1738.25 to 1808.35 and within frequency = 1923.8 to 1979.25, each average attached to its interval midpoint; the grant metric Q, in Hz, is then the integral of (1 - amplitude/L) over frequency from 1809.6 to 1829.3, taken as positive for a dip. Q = -1.7 Hz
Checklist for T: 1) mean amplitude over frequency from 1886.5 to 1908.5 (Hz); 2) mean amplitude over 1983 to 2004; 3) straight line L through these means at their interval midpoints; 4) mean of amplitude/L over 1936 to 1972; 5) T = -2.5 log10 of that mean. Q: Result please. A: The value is 0.36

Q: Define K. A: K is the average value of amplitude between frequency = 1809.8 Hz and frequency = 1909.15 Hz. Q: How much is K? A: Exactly 39.2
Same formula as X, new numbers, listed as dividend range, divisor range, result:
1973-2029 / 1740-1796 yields 0.70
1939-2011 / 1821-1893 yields 0.63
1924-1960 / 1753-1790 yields 0.70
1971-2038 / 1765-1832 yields 0.71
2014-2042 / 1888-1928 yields 0.84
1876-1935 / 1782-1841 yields 0.93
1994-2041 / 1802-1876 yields 0.78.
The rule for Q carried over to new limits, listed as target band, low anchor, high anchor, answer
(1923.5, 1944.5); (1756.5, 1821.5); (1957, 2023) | -3.7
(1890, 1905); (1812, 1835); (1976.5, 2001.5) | -1.5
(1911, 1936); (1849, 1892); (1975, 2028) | -1.6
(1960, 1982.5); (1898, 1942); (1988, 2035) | 8.5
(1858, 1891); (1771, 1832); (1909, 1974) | -4.0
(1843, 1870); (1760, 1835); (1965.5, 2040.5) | -1.3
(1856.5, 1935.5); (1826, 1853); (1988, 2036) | -3.2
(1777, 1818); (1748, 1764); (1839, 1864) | -0.6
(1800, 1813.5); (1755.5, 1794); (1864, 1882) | -0.3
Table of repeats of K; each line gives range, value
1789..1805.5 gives 41.2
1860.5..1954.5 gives 36.2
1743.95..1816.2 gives 41.3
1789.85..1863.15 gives 40.2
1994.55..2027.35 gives 30.9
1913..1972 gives 28.5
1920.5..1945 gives 35.5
